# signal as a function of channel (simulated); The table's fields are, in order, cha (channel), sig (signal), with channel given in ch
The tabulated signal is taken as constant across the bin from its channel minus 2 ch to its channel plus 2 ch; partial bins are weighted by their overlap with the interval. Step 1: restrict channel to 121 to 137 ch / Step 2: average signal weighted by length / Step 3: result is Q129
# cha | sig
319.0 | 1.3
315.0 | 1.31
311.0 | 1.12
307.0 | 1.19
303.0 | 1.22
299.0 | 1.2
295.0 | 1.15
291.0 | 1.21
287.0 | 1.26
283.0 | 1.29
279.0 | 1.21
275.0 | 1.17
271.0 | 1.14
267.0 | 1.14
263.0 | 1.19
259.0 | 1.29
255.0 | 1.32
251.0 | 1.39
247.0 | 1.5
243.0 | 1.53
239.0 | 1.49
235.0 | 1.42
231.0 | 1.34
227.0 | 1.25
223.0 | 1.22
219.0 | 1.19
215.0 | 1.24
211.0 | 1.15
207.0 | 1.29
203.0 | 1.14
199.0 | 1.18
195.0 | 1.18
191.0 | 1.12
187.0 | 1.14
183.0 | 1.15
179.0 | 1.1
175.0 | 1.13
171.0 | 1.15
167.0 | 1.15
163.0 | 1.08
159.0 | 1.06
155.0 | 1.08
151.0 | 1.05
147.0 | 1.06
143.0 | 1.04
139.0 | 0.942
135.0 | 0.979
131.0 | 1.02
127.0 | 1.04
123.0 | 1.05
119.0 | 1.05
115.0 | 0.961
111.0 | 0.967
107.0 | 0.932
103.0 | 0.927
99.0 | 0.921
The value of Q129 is 1.02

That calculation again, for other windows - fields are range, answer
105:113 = 0.95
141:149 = 1.05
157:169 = 1.1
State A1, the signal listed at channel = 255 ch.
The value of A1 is 1.32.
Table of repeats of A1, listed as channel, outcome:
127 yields 1.04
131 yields 1.02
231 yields 1.34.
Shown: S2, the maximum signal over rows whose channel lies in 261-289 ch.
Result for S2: 1.29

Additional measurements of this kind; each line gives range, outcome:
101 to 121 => 1.05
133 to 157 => 1.08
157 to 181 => 1.15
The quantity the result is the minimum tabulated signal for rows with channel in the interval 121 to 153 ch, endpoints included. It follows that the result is 0.942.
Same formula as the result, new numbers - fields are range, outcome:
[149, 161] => 1.05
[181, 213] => 1.12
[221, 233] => 1.22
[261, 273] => 1.14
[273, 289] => 1.17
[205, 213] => 1.15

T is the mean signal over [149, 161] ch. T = 1.06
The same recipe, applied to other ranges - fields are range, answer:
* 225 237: 1.34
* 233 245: 1.48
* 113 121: 1.01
